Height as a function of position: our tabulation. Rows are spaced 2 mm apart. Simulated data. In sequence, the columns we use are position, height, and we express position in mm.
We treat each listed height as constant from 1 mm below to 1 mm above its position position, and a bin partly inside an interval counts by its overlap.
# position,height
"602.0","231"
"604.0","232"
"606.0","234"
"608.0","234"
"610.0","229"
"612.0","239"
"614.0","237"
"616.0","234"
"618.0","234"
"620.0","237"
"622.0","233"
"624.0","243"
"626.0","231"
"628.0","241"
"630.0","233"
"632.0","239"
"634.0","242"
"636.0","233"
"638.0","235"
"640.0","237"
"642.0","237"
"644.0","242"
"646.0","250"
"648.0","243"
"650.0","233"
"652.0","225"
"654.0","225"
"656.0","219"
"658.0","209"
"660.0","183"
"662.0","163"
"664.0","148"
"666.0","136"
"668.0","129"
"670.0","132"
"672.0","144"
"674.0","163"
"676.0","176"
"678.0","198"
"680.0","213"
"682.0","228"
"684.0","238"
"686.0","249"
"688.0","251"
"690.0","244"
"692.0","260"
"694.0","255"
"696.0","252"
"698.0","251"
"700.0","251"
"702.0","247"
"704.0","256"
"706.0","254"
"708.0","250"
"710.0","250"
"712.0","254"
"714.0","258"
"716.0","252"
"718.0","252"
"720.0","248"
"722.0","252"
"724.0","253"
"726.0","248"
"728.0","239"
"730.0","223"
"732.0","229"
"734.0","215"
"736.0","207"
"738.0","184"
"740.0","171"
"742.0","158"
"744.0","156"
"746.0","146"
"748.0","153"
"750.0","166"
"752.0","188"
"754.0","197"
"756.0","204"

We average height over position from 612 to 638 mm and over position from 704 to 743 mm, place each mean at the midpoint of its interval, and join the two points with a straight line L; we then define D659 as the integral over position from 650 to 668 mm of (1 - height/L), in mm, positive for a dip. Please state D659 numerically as 3.6 mm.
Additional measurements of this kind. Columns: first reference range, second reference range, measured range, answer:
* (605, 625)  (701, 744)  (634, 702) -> 5.5 mm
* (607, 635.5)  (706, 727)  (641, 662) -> 1.5 mm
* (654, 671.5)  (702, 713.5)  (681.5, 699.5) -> -2.3 mm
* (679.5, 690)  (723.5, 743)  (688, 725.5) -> -4.4 mm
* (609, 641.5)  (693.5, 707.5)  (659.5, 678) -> 6.9 mm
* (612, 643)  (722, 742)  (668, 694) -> 2.3 mm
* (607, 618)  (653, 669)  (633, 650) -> -3.4 mm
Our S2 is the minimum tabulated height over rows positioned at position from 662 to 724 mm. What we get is 129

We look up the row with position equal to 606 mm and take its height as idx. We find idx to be 234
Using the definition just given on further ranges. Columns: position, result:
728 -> 239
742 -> 158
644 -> 242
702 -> 247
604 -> 232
